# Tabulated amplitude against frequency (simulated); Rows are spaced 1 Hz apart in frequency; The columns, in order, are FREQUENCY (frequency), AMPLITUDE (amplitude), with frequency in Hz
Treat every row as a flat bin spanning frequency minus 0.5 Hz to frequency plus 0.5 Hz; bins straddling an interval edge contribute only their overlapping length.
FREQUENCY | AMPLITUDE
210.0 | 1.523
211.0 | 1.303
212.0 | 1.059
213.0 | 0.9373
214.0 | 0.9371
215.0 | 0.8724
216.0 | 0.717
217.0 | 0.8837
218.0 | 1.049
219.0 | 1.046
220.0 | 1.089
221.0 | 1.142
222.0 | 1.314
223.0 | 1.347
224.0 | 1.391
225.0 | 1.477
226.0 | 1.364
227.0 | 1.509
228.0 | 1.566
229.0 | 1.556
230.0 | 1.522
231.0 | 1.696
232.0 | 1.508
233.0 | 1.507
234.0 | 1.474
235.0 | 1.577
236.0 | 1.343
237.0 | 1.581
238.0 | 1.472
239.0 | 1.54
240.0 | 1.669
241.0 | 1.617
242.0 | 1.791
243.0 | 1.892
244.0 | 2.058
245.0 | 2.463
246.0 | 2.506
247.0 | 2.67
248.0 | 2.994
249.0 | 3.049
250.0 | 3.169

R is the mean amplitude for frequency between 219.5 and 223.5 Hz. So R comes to 1.22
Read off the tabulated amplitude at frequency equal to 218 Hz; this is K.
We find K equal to 1.049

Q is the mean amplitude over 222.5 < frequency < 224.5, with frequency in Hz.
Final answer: 1.37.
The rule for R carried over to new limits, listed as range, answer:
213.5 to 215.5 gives 0.905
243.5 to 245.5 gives 2.26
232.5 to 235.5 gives 1.52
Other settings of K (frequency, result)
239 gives 1.54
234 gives 1.474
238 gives 1.472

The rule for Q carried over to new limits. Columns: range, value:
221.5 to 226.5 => 1.38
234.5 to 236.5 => 1.46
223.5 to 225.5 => 1.43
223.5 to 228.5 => 1.46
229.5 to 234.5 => 1.54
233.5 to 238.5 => 1.49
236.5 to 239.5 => 1.53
